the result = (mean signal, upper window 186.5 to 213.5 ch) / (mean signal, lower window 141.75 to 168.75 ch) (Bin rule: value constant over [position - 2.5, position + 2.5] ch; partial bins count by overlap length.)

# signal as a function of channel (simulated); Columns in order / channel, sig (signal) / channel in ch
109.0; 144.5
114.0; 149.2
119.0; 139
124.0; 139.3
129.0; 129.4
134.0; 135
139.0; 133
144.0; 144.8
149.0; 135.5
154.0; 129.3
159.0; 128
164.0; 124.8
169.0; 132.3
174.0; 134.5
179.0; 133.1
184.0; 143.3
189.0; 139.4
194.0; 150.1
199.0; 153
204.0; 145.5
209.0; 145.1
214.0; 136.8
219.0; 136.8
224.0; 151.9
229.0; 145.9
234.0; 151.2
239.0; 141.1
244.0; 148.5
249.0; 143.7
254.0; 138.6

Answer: 1.10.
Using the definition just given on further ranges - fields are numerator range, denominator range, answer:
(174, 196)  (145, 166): 1.08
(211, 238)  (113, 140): 1.05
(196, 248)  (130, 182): 1.09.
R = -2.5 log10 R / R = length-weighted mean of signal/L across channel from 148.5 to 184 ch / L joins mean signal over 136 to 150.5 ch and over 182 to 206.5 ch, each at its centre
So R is 0.08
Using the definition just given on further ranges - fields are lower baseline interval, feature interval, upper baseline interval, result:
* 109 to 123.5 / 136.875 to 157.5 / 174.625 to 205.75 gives 0.064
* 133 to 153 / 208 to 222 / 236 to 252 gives 0.022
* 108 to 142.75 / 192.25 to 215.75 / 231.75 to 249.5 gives -0.018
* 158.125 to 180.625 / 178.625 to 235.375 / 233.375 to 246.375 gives -0.044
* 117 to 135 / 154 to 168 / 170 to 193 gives 0.079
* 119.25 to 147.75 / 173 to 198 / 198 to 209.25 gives 0.028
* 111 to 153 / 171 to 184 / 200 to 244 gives 0.046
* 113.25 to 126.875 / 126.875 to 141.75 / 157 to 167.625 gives 0.030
